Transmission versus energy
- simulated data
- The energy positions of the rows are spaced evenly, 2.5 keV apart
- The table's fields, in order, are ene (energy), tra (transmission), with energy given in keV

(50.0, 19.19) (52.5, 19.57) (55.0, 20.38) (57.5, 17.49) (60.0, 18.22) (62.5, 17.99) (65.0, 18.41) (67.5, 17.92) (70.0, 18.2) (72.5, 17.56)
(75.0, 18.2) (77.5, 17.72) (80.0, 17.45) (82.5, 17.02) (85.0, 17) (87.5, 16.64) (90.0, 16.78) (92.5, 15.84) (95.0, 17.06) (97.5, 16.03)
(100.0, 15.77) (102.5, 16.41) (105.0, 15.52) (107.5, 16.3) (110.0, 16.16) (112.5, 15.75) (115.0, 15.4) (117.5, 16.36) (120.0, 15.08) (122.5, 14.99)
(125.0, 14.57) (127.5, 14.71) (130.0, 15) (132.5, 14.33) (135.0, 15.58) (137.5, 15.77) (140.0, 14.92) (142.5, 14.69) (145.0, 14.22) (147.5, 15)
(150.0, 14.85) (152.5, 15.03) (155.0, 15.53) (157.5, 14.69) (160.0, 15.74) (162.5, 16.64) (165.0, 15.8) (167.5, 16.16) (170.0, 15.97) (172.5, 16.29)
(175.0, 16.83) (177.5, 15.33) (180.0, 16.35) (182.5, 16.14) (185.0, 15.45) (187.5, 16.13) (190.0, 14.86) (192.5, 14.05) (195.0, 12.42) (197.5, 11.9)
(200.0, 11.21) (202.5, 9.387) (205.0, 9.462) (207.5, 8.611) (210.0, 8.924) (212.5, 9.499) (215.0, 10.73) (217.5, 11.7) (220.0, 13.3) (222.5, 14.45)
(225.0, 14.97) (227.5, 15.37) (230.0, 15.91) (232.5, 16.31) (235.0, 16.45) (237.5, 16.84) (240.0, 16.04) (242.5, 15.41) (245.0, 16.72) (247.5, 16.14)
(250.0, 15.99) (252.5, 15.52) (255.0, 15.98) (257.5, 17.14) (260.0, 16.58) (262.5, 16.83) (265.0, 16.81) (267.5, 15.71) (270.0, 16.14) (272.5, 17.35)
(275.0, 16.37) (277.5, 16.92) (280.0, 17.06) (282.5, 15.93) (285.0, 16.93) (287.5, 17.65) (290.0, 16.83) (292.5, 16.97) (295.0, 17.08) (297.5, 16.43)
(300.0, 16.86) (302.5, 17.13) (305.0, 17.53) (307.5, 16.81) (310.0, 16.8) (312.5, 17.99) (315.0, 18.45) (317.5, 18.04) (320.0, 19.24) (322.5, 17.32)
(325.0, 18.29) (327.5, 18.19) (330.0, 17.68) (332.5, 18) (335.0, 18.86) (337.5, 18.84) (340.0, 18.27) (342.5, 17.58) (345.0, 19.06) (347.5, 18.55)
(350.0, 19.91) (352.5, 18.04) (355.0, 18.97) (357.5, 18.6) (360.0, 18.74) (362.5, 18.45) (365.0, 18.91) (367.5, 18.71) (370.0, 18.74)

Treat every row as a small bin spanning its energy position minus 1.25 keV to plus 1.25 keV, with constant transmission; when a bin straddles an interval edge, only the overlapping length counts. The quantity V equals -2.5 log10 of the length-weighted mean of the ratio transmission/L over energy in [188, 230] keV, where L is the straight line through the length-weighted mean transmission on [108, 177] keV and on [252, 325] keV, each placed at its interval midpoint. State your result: 0.31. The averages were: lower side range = 15.4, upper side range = 17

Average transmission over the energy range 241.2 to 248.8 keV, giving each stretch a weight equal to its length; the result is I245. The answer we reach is 16.1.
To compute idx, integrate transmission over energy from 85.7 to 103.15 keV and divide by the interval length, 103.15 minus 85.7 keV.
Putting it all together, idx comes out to 16.4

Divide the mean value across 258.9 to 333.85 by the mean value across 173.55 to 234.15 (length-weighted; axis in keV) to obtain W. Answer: 1.29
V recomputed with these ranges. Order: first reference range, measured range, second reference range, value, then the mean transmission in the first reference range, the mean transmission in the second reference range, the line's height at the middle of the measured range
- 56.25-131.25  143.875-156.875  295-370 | 0.139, 16.6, 18.1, 17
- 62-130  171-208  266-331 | 0.220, 16.5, 17.2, 16.8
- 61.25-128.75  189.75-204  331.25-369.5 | 0.395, 16.5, 18.6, 17.4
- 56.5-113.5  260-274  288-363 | 0.075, 17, 18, 17.7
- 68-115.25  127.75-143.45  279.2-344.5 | 0.127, 16.7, 17.6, 16.9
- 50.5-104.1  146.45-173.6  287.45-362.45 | 0.135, 17.5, 18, 17.7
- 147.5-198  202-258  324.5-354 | 0.179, 15.4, 18.4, 16.4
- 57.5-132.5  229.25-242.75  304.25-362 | 0.086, 16.5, 18.3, 17.6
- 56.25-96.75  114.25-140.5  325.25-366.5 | 0.166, 17.5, 18.5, 17.7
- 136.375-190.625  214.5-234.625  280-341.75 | 0.148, 15.6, 17.6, 16.4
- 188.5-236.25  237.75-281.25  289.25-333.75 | -0.101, 12.6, 17.5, 15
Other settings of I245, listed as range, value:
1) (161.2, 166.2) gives 16.2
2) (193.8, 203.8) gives 11.2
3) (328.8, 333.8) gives 17.9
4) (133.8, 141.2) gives 15.4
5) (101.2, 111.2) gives 16.1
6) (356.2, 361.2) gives 18.7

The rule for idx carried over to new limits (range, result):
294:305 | 16.9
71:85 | 17.5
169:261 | 14.3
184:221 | 11.8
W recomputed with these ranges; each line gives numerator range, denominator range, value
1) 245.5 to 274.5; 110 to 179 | 1.06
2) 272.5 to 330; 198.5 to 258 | 1.26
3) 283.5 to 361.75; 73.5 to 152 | 1.13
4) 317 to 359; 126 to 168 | 1.21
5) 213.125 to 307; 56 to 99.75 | 0.92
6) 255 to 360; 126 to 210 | 1.22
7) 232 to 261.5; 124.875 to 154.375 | 1.09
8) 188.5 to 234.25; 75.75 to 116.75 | 0.76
